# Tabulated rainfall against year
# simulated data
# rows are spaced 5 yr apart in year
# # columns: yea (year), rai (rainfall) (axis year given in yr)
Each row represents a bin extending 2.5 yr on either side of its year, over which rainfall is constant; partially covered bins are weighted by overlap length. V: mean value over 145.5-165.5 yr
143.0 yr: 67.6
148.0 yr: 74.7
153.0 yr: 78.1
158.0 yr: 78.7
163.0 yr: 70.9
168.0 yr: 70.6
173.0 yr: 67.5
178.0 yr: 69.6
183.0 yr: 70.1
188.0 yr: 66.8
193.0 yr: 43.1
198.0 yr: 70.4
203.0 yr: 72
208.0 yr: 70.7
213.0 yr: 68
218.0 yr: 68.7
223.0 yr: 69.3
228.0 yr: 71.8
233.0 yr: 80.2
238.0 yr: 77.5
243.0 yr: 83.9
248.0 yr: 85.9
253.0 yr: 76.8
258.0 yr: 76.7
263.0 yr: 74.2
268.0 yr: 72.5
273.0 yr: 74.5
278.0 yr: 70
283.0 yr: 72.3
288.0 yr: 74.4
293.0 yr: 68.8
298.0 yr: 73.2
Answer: 75.6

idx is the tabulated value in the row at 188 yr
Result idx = 66.8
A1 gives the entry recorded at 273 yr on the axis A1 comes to 74.5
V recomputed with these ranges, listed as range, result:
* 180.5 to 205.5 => 64.5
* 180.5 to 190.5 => 68.5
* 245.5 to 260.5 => 79.8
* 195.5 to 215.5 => 70.3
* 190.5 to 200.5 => 56.8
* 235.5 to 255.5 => 81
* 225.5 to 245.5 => 78.3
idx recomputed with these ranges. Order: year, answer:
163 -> 70.9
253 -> 76.8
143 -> 67.6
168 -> 70.6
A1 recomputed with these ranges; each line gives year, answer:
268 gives 72.5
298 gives 73.2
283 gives 72.3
